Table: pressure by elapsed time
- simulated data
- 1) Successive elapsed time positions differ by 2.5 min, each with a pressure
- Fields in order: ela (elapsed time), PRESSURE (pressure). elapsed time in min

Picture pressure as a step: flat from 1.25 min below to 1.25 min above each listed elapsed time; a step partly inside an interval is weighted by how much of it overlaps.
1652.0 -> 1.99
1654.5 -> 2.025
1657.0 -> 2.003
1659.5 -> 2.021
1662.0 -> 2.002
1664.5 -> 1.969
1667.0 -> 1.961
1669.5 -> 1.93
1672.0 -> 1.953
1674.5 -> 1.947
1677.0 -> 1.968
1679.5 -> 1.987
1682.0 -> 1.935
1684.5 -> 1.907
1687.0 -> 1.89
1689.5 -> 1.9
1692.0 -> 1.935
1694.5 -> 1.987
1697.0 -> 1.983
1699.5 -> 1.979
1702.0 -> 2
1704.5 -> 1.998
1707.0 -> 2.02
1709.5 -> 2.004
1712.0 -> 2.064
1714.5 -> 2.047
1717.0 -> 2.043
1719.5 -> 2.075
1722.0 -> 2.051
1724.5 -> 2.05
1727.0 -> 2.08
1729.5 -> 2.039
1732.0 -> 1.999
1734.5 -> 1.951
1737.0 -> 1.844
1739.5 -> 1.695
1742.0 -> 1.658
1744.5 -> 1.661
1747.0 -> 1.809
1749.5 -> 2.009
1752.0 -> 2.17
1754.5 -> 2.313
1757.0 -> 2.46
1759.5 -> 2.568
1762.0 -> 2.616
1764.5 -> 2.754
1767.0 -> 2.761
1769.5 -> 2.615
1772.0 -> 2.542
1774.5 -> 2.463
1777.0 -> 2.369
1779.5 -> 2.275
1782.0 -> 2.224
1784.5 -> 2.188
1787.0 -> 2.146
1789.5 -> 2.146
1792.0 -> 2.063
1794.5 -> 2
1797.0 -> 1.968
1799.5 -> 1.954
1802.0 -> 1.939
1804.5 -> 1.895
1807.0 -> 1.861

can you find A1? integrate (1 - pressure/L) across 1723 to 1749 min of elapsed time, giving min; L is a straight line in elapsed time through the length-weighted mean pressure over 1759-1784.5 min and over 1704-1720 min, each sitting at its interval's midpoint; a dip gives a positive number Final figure 3.9 min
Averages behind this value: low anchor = 2.04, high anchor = 2.5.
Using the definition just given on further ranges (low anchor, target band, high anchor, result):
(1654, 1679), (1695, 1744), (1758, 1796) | 4.39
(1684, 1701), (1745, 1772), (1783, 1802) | -4.97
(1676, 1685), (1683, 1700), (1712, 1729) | 0.37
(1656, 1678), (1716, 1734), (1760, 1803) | 0.80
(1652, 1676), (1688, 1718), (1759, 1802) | 1.39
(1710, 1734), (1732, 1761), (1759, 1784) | 3.34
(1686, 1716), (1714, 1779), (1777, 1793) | -2.51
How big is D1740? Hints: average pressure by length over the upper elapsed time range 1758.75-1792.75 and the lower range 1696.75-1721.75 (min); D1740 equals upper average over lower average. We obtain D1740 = 1.19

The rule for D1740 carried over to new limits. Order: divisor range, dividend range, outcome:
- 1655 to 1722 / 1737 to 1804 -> 1.11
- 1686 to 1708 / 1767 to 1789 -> 1.20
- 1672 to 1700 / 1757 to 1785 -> 1.28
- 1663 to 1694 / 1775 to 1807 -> 1.08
